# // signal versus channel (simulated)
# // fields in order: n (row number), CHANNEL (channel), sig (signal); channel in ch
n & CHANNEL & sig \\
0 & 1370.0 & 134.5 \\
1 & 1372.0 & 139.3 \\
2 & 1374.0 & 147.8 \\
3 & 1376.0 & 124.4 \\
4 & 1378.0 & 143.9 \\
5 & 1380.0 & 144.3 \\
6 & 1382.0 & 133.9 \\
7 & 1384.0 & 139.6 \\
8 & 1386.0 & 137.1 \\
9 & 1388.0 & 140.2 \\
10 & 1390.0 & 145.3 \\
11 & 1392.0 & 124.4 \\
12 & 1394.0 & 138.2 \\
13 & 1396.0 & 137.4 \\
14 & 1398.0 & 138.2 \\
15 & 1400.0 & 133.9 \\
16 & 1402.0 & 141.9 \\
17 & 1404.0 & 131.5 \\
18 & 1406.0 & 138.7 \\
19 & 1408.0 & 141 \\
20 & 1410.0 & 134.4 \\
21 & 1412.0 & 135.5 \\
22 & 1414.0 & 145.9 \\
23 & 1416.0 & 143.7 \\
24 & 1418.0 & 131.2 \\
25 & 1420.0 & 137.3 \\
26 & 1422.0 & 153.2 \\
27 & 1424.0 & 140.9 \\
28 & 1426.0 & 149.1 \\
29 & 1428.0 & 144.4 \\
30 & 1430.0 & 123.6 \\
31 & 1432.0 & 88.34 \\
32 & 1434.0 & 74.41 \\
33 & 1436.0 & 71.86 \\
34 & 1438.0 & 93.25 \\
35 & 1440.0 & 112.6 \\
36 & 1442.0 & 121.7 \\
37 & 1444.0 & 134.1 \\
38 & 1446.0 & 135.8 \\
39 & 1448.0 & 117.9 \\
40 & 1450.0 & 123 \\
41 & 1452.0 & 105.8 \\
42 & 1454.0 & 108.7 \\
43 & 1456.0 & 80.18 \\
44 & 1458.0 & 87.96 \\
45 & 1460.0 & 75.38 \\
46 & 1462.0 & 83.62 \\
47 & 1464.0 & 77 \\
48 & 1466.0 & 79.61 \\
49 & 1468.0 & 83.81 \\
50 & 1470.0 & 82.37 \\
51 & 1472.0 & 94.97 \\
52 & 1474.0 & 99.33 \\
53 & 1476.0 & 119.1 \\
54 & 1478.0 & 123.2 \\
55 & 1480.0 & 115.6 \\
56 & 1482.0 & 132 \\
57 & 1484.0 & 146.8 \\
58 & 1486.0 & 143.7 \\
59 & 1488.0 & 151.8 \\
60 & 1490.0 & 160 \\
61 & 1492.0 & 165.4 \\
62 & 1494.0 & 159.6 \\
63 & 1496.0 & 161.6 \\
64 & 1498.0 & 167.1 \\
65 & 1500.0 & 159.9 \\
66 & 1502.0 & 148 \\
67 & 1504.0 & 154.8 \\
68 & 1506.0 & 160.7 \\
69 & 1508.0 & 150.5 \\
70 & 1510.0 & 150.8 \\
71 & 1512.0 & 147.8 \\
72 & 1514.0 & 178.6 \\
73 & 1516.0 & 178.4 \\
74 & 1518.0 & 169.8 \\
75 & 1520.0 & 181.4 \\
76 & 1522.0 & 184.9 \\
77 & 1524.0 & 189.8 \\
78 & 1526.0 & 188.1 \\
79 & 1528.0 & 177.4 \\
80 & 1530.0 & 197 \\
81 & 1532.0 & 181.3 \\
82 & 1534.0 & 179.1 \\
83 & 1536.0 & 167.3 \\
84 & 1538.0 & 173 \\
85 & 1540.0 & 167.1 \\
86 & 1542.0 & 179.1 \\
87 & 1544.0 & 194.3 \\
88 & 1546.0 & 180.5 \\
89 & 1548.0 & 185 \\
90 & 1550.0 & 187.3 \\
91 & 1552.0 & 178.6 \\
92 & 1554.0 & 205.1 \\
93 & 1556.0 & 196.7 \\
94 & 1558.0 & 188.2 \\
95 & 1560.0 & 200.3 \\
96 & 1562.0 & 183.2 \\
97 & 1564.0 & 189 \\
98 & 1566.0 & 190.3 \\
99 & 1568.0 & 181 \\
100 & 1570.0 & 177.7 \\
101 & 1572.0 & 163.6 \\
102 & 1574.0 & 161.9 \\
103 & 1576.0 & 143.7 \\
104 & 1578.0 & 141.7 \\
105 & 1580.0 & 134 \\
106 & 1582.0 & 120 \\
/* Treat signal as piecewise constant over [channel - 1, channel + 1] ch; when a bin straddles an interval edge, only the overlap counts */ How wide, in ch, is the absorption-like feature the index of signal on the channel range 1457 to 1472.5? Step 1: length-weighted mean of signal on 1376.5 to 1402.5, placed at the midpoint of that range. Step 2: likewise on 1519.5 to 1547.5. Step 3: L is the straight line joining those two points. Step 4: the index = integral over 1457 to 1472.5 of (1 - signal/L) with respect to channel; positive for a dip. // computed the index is 7.5 ch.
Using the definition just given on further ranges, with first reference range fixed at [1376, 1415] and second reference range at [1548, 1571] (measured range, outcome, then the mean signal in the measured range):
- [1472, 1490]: 3.9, 129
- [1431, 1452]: 6.2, 107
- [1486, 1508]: 1.5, 158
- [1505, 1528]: 0.6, 171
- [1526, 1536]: -0.1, 182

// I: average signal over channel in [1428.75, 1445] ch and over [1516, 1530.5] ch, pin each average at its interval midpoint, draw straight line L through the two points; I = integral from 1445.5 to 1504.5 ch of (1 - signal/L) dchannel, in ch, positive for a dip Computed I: 7.8 ch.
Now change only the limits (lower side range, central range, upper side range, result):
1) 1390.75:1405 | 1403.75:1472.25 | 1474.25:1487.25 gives 9.59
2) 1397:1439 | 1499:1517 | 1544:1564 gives 1.08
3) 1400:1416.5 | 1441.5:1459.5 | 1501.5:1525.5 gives 4.60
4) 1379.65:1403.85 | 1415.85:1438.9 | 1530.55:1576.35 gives 4.17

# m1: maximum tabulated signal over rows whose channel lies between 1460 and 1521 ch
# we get 181.4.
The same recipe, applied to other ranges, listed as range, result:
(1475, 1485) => 146.8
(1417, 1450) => 153.2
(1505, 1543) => 197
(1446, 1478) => 135.8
